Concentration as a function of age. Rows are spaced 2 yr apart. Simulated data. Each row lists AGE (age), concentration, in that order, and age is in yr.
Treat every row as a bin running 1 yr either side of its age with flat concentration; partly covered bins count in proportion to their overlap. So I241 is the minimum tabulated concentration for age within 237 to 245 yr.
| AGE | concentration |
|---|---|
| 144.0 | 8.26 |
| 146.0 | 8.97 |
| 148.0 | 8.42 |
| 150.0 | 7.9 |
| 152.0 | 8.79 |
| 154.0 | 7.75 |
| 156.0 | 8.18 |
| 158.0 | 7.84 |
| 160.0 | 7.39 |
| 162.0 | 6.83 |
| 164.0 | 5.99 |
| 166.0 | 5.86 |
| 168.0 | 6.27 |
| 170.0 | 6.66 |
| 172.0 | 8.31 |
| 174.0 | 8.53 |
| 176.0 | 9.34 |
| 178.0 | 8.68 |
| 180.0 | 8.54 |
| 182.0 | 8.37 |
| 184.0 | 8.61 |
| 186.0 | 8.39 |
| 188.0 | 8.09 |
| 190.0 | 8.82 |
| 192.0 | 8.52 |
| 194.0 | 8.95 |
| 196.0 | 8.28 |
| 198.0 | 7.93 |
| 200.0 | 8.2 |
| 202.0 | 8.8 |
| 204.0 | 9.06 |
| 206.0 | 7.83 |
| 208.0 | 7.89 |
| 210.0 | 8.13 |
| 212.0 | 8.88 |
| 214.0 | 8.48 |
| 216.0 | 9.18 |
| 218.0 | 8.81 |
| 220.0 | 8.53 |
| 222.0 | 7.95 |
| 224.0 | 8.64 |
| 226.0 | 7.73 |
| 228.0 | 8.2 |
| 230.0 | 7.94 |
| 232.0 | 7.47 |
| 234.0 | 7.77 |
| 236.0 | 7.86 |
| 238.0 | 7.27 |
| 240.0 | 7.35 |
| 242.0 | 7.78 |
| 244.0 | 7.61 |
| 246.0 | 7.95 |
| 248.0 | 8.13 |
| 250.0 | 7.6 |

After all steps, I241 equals 7.27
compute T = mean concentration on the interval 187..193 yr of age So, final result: 8.48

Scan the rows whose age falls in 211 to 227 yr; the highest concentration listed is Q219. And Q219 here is 9.18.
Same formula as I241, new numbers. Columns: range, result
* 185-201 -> 7.93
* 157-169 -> 5.86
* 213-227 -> 7.73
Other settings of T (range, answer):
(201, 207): 8.56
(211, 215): 8.68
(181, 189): 8.37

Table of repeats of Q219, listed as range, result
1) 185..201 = 8.95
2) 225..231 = 8.2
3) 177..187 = 8.68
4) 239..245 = 7.78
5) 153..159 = 8.18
